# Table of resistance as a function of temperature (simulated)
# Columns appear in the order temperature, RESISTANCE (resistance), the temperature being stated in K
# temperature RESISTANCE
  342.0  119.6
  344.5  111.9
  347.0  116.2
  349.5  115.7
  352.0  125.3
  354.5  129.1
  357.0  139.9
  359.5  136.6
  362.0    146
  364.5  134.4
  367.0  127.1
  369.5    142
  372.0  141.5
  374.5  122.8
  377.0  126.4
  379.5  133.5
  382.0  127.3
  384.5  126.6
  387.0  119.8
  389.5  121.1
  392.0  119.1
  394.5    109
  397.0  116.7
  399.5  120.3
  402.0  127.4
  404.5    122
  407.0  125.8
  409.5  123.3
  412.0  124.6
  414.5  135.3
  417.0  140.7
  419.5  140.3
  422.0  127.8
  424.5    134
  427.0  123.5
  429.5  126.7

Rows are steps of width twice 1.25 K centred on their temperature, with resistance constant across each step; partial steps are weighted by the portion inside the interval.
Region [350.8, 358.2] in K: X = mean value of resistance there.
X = 131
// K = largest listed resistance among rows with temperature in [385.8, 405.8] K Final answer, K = 127.4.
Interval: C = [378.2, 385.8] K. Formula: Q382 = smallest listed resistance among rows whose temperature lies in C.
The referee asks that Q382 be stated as 126.6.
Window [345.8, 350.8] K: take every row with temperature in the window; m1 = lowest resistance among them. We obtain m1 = 115.7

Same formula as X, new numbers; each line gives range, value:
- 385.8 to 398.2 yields 117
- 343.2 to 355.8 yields 120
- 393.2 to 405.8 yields 119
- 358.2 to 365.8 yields 139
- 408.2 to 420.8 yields 133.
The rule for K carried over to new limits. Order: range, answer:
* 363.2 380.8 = 142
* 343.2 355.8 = 129.1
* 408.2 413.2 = 124.6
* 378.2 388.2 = 133.5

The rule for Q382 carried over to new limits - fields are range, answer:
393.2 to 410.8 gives 109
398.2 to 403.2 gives 120.3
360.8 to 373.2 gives 127.1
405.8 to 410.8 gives 123.3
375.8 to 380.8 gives 126.4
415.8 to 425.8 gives 127.8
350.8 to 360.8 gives 125.3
